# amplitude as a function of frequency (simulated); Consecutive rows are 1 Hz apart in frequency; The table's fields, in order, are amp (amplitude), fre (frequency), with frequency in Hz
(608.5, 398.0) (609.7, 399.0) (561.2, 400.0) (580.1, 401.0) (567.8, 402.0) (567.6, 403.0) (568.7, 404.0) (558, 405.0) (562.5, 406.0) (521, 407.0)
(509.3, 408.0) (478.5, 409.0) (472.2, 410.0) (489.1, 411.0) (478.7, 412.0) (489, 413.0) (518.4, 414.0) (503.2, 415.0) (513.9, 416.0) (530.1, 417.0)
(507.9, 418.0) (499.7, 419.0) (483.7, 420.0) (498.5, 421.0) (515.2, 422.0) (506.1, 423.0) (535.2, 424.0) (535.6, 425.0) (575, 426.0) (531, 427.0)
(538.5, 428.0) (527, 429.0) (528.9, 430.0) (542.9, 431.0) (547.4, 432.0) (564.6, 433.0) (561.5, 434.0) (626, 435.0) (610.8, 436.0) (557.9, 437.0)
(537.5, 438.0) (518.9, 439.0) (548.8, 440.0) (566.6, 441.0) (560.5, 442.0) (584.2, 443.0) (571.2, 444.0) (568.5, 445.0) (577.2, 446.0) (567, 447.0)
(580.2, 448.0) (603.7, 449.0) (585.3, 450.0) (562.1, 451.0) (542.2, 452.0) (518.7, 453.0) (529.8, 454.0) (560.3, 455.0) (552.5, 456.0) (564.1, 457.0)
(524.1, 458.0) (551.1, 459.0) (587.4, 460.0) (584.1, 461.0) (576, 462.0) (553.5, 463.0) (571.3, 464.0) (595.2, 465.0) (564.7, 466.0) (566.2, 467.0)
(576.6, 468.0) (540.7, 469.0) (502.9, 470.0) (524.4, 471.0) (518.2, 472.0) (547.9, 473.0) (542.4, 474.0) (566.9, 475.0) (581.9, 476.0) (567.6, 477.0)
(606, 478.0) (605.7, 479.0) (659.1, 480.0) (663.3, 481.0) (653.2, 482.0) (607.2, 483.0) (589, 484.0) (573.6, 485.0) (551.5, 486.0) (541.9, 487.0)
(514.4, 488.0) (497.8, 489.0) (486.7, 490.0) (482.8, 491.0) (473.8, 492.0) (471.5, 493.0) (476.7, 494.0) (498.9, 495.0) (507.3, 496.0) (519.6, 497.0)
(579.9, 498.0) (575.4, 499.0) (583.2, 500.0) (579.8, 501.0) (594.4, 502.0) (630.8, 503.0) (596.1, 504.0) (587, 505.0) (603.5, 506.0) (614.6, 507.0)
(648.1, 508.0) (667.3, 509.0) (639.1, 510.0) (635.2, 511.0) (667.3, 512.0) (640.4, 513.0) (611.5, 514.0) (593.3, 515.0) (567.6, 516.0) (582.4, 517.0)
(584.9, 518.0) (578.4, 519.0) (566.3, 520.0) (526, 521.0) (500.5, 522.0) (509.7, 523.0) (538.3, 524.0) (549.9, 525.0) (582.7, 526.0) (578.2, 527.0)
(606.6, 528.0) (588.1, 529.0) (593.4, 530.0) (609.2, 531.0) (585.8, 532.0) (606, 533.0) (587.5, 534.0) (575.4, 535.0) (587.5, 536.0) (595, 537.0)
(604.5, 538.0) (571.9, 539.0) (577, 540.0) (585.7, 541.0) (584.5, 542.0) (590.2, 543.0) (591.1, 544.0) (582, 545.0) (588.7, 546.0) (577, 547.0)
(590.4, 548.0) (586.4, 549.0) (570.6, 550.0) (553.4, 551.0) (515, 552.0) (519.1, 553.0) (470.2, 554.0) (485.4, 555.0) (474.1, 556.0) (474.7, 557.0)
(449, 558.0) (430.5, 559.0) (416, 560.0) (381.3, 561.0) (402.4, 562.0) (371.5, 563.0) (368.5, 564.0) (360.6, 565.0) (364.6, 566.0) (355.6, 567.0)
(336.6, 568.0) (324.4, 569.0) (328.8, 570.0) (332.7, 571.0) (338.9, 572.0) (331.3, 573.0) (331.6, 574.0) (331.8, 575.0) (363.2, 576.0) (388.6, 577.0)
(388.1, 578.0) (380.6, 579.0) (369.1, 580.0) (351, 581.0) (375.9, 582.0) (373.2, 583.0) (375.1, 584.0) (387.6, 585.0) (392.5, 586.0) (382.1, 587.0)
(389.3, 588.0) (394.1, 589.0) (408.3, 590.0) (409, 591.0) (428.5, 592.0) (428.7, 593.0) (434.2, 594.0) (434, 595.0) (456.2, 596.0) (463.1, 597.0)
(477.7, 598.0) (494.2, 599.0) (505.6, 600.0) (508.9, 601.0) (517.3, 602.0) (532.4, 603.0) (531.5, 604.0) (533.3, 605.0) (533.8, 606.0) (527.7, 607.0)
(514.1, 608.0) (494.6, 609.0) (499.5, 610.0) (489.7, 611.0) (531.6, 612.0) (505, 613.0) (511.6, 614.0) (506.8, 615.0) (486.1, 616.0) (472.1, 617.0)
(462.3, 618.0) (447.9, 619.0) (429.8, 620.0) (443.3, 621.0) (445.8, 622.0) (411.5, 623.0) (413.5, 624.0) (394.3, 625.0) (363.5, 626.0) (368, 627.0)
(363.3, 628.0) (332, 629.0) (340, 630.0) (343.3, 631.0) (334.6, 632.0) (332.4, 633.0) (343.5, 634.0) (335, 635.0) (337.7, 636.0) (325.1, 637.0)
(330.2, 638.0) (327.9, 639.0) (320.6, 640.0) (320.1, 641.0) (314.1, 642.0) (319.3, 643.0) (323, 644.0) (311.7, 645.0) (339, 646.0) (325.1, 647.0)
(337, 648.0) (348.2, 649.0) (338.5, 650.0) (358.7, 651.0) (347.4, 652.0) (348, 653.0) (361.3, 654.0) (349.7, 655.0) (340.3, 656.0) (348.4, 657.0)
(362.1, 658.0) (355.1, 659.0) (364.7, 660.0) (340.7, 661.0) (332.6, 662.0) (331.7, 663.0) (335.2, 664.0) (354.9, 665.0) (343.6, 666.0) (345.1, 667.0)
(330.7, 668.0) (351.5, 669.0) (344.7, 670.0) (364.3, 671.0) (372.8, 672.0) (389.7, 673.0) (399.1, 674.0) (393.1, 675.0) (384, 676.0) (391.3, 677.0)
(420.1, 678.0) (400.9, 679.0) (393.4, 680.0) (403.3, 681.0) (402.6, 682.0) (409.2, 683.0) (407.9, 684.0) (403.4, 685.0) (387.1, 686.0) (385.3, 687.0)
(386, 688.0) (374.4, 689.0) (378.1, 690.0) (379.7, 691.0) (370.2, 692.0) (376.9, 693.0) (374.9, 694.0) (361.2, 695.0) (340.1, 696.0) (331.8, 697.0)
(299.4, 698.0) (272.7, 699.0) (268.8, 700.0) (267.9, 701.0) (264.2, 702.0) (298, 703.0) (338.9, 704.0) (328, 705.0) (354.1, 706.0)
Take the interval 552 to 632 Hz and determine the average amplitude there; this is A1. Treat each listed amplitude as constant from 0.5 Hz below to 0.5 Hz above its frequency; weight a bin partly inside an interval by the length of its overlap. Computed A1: 424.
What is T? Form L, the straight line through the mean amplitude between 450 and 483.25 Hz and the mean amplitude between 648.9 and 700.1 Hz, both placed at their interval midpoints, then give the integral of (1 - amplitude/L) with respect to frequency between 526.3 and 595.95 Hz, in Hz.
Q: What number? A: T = 2.0 Hz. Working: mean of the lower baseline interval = 569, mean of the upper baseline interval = 363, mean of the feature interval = 464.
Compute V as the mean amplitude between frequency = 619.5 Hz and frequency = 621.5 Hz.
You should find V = 437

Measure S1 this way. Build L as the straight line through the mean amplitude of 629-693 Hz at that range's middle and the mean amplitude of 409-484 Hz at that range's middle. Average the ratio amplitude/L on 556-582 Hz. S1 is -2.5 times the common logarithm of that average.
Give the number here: 0.183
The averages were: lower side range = 553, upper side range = 357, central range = 373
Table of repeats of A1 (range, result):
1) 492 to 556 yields 574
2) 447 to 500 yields 556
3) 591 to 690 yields 398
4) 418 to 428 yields 520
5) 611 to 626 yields 459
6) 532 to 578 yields 475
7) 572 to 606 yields 421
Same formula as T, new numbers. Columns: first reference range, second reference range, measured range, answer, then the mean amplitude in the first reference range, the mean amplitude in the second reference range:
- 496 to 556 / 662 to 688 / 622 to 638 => 3.0 Hz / 580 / 377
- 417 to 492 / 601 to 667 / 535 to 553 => -3.9 Hz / 556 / 394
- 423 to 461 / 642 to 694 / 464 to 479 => -0.8 Hz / 558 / 364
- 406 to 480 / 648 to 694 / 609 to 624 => -2.2 Hz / 547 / 369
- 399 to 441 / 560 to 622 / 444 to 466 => -2.2 Hz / 535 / 426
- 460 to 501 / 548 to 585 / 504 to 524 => -3.9 Hz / 556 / 407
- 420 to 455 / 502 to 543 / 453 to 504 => 1.2 Hz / 553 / 591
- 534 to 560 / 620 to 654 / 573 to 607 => 1.7 Hz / 547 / 351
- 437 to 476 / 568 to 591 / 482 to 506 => -2.4 Hz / 558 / 366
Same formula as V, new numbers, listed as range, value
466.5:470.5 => 547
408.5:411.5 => 480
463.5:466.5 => 577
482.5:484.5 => 598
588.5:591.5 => 404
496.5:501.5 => 568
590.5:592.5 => 419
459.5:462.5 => 582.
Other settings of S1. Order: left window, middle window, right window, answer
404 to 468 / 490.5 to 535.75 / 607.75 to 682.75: -0.19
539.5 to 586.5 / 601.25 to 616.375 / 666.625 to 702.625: -0.24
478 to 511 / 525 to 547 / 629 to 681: -0.14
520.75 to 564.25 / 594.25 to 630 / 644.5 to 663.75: -0.12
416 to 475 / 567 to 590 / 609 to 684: 0.20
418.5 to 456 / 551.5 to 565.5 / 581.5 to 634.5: 0.08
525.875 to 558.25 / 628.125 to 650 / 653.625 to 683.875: 0.24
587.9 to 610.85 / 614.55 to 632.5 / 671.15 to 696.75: 0.11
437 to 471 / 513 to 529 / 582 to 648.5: -0.14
